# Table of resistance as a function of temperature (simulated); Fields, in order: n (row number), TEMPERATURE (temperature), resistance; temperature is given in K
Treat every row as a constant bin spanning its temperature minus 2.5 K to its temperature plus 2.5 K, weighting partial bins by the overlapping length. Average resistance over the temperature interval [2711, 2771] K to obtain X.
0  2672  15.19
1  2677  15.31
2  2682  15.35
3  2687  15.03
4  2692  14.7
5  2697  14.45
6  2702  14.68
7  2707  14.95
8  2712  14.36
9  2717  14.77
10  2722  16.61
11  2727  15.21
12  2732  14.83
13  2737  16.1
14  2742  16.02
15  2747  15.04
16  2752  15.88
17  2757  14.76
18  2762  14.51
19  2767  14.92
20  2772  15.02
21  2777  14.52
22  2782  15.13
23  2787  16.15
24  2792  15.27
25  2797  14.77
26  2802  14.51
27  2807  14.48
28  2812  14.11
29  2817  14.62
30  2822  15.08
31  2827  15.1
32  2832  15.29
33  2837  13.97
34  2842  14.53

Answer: 15.3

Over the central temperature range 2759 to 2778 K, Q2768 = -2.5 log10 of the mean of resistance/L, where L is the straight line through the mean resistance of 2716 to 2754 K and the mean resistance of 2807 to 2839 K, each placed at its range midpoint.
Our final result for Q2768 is 0.03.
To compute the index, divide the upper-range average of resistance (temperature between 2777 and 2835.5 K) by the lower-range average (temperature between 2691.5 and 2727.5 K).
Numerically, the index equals 1.0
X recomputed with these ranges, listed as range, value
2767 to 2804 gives 15.1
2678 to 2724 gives 15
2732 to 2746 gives 15.7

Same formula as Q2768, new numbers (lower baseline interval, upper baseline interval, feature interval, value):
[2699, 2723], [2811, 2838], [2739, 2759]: -0.04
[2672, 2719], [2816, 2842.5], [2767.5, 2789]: -0.02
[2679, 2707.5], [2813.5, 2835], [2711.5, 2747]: -0.04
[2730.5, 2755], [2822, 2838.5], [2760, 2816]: 0.03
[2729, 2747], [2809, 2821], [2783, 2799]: -0.04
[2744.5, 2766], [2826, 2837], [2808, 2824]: 0.03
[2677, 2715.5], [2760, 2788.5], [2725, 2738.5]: -0.03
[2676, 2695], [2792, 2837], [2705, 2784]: -0.02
